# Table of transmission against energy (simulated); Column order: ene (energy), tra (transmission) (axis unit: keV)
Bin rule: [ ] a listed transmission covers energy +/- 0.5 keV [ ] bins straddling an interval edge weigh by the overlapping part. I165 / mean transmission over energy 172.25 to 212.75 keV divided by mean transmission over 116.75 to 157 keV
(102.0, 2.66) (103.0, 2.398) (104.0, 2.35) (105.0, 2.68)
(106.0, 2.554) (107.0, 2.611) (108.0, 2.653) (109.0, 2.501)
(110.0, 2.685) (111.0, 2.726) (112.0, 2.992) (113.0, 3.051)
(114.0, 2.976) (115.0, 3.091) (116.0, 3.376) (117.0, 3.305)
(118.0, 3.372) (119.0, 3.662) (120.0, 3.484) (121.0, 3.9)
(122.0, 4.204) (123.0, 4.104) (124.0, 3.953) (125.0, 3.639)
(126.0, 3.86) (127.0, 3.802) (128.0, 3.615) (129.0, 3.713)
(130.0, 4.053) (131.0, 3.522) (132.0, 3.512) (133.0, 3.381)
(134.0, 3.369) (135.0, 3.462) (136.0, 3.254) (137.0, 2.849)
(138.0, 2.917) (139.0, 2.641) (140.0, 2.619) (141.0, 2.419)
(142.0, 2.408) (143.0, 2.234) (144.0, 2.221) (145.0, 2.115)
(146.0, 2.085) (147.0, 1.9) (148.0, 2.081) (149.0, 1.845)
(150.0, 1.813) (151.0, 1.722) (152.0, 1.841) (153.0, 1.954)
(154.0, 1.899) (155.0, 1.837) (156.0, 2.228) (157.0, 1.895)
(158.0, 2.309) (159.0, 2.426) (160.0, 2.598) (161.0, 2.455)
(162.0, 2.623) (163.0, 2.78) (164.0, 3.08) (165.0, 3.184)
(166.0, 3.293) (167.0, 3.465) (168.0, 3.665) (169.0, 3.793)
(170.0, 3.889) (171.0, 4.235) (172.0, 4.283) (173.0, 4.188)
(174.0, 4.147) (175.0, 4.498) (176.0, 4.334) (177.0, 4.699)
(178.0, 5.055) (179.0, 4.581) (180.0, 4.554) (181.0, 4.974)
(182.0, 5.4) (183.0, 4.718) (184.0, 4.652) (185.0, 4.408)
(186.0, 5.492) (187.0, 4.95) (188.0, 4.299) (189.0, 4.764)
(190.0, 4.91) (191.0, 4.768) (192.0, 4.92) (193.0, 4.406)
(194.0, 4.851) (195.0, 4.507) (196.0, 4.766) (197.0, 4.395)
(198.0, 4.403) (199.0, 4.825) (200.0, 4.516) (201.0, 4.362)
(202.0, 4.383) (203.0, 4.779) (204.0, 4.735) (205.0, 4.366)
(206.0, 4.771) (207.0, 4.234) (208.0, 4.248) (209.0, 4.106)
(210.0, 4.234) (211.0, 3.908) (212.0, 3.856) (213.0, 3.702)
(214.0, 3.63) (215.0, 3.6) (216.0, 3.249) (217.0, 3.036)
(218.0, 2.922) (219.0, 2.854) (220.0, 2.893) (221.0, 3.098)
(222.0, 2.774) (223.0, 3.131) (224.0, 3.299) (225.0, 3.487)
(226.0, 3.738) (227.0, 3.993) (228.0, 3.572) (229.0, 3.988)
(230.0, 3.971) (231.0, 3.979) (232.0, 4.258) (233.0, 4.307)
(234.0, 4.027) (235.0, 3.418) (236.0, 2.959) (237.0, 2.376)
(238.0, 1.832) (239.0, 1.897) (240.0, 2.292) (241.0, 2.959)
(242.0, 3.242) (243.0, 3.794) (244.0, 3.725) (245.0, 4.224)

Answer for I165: 1.6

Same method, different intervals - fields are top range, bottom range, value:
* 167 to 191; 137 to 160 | 2.08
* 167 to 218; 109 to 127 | 1.28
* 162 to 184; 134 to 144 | 1.49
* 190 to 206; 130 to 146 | 1.61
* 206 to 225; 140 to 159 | 1.70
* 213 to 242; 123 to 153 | 1.14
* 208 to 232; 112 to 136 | 1.00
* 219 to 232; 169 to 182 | 0.78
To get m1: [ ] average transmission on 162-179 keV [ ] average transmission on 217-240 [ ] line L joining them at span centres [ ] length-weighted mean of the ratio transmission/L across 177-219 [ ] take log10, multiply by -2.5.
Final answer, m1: -0.22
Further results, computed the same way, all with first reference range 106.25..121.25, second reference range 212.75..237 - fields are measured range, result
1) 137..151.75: 0.38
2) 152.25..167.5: 0.27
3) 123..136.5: -0.17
